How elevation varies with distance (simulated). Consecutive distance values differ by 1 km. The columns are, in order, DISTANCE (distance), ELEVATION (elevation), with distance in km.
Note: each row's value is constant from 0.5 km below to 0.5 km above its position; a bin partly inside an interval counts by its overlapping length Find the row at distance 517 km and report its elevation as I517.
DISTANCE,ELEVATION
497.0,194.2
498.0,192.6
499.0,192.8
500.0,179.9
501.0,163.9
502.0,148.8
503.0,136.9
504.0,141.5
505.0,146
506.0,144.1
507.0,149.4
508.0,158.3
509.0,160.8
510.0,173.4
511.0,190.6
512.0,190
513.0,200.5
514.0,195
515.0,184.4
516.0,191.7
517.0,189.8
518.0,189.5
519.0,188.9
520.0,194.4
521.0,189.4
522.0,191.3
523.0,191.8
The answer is 189.8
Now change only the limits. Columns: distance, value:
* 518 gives 189.5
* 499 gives 192.8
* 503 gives 136.9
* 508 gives 158.3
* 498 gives 192.6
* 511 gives 190.6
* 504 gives 141.5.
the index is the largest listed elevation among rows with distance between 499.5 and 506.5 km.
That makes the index 179.9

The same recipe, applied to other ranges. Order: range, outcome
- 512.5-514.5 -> 200.5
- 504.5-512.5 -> 190.6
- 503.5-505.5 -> 146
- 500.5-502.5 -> 163.9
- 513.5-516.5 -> 195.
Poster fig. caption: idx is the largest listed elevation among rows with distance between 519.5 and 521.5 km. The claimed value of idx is 194.4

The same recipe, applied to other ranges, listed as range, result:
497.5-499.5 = 192.8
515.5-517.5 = 191.7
